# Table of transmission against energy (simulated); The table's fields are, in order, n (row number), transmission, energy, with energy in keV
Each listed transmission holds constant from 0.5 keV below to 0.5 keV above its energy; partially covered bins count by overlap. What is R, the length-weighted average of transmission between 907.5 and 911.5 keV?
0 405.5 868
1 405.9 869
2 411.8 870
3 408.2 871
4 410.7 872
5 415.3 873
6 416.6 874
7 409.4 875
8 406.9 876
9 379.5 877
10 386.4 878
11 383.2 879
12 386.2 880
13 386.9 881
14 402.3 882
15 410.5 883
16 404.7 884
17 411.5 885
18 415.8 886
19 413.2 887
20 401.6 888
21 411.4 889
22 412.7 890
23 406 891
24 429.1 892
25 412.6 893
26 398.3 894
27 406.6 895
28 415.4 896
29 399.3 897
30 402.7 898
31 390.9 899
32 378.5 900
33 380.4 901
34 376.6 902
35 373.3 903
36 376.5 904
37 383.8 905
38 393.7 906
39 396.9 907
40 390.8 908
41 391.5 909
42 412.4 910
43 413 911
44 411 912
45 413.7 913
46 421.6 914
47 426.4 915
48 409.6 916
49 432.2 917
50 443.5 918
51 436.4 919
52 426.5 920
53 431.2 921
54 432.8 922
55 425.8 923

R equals 402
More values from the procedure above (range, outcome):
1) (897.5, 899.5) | 397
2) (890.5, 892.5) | 418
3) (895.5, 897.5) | 407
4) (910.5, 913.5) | 413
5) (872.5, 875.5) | 414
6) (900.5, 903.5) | 377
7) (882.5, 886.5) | 411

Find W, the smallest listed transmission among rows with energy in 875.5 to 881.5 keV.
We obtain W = 379.5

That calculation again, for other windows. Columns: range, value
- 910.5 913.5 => 411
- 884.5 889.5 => 401.6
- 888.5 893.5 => 406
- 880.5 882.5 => 386.9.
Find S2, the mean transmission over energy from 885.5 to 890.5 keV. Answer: 411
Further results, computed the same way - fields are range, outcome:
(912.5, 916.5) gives 418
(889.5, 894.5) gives 412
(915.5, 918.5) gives 428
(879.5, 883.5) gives 396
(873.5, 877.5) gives 403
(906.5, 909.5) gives 393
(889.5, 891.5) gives 409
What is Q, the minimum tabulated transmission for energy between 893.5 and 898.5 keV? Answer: 398.3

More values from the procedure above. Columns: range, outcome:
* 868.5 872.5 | 405.9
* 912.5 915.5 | 413.7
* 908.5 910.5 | 391.5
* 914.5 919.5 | 409.6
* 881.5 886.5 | 402.3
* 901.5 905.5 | 373.3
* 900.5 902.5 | 376.6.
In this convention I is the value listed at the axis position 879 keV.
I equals 383.2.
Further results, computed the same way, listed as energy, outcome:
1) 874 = 416.6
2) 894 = 398.3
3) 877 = 379.5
